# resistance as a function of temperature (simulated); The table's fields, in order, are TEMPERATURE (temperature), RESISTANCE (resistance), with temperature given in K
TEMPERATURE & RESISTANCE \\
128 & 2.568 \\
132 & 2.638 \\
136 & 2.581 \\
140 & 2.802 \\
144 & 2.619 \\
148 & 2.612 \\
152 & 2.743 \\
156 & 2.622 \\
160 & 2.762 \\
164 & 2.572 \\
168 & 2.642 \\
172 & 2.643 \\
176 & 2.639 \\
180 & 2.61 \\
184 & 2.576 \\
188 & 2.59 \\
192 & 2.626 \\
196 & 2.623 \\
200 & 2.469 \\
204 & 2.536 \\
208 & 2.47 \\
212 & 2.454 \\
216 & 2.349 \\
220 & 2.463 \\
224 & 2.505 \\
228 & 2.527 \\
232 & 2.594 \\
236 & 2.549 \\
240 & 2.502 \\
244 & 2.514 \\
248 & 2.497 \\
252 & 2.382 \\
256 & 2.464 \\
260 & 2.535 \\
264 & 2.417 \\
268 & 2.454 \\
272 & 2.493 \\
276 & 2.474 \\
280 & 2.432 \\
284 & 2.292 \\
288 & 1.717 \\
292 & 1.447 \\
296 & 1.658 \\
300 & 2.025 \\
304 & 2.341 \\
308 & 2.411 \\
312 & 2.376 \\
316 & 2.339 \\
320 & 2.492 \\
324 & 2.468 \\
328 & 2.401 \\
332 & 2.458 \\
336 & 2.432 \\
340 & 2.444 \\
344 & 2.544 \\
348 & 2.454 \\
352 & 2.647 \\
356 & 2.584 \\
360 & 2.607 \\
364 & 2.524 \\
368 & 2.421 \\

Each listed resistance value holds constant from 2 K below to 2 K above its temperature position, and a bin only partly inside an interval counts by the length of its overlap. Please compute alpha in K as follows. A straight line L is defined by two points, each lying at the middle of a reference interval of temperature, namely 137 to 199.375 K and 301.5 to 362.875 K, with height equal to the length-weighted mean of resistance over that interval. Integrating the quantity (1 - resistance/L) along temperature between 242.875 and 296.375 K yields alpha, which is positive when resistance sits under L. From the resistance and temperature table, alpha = 5.3 K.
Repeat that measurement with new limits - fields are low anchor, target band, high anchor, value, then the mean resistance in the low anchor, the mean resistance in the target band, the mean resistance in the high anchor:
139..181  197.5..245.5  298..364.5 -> 1.6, 2.66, 2.5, 2.44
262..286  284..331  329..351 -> 5.5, 2.43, 2.16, 2.47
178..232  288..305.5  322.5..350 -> 4.5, 2.53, 1.84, 2.46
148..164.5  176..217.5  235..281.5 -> 0.9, 2.68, 2.54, 2.47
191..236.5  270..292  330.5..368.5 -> 2.7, 2.51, 2.21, 2.52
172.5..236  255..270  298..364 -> 0.2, 2.54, 2.47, 2.44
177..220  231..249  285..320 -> -1.4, 2.53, 2.53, 2.07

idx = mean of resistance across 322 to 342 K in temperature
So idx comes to 2.44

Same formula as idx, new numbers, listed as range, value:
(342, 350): 2.5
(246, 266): 2.46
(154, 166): 2.65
